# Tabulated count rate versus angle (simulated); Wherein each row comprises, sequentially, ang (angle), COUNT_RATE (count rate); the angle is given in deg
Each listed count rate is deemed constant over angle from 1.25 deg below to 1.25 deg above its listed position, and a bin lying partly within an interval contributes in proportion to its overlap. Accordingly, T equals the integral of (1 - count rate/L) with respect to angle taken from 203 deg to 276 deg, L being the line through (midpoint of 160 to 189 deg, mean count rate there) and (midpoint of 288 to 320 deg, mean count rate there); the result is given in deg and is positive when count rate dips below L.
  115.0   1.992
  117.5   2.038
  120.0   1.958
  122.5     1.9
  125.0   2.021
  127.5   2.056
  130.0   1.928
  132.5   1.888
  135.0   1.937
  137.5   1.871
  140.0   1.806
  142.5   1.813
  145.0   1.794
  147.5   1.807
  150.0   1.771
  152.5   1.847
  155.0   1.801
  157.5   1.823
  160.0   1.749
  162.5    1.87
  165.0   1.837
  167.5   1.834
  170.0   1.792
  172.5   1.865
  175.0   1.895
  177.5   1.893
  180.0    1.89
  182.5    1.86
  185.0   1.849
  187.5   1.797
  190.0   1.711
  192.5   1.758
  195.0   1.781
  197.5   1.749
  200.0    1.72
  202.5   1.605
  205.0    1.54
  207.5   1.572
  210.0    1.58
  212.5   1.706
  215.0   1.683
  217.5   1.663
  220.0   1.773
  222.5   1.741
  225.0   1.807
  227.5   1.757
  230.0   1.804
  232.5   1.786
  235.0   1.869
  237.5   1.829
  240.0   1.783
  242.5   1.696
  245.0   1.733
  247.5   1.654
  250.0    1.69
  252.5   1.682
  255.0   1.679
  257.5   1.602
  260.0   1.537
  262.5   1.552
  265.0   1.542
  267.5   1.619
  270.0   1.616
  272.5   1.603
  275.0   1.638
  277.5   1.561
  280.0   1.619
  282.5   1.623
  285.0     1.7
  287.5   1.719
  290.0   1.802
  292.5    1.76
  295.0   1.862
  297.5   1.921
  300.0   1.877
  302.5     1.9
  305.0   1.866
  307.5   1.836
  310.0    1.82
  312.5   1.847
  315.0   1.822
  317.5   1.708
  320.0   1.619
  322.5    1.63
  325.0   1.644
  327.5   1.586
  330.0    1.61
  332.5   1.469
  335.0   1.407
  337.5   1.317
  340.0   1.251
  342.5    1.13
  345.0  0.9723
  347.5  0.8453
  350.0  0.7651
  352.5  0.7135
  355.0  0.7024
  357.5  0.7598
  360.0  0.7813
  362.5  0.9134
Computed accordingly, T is 6.19 deg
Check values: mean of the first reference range 1.85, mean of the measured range 1.68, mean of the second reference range 1.82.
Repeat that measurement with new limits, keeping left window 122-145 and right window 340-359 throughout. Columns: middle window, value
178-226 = -4.6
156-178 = -1.2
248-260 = -2.9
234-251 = -4.5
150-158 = 0.0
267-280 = -4.0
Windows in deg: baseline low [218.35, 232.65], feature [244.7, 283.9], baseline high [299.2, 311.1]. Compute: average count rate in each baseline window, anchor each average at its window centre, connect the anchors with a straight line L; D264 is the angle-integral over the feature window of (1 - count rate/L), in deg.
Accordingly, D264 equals 4.2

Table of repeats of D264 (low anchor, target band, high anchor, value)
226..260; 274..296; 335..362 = -4.42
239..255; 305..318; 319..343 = -2.46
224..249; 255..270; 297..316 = 1.83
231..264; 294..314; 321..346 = -4.75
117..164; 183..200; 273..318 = 0.61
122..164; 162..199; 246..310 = -0.12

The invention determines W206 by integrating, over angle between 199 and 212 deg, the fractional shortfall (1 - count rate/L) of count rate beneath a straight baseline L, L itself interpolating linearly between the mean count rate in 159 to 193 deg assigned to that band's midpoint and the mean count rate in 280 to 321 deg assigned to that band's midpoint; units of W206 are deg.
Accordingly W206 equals 1.5 deg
